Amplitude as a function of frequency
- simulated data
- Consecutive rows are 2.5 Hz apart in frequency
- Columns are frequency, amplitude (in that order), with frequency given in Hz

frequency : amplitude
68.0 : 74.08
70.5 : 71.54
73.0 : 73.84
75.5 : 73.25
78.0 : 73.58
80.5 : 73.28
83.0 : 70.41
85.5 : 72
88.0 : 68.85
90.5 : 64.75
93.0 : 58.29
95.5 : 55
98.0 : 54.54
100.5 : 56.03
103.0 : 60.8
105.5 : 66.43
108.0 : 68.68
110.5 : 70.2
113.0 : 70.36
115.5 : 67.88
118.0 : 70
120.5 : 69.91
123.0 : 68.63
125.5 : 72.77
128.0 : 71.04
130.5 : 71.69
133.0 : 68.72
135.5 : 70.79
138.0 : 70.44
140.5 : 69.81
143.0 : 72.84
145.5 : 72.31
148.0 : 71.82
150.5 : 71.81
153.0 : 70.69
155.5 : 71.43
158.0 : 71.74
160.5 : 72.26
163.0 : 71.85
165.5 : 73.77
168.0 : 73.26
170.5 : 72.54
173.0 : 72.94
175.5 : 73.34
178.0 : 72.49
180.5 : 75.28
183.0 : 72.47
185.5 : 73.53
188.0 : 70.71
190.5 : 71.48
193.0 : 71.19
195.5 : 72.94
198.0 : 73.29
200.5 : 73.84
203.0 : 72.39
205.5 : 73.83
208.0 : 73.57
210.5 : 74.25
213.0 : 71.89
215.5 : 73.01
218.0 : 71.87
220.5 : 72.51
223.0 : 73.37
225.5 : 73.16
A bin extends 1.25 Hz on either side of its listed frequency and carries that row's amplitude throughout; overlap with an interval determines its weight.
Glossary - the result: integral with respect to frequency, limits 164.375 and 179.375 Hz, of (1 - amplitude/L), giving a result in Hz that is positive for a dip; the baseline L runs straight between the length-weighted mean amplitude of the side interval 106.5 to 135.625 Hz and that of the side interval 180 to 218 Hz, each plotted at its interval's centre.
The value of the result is -0.3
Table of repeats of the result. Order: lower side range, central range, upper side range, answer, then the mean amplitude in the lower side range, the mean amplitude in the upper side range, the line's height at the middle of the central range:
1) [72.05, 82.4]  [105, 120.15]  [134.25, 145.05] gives 0.6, 73.3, 71.1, 72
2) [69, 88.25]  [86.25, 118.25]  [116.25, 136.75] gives 3.3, 72.3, 70.4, 71.3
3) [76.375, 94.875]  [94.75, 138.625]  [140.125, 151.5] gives 2.0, 68.4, 71.9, 70.2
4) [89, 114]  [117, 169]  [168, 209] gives -3.0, 62.5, 72.9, 67.4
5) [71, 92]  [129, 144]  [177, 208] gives 0.3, 71.1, 72.8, 72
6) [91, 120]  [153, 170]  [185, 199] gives -0.8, 63.7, 72.1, 69.1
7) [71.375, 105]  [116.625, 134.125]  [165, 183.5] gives -0.3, 65.8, 73.3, 69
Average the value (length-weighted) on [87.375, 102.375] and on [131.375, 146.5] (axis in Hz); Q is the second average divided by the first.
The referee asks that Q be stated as 1.2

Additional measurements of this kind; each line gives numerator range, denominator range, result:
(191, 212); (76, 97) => 1.09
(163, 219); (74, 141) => 1.08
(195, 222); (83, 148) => 1.08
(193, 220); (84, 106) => 1.18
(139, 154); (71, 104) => 1.09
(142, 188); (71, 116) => 1.09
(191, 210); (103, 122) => 1.07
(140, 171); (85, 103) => 1.18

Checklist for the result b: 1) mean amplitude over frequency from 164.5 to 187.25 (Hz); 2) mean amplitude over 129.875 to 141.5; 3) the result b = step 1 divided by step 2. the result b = 1.04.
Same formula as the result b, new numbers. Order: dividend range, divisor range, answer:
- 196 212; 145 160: 1.03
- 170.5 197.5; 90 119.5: 1.14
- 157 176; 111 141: 1.04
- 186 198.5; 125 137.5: 1.02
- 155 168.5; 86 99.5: 1.19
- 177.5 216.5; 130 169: 1.02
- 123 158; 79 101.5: 1.11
